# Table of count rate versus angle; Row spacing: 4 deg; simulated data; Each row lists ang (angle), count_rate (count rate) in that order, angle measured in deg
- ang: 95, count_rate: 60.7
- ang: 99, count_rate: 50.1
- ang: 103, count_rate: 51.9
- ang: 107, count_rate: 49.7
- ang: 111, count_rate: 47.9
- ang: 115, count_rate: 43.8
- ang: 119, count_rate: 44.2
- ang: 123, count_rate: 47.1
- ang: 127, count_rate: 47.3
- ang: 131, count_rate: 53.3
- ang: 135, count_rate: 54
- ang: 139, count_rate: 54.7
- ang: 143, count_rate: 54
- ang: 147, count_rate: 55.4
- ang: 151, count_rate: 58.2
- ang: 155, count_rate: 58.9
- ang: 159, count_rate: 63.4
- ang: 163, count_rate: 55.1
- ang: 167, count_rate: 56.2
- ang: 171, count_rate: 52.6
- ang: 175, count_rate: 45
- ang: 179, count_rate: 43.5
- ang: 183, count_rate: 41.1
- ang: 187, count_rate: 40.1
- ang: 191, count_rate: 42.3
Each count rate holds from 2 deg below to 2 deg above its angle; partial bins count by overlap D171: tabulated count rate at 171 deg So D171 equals 52.6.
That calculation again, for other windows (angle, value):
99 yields 50.1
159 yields 63.4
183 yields 41.1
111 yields 47.9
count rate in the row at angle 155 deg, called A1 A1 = 58.9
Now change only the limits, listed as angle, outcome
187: 40.1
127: 47.3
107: 49.7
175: 45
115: 43.8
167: 56.2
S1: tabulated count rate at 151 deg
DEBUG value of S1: 58.2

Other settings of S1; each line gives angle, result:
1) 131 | 53.3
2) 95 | 60.7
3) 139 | 54.7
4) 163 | 55.1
